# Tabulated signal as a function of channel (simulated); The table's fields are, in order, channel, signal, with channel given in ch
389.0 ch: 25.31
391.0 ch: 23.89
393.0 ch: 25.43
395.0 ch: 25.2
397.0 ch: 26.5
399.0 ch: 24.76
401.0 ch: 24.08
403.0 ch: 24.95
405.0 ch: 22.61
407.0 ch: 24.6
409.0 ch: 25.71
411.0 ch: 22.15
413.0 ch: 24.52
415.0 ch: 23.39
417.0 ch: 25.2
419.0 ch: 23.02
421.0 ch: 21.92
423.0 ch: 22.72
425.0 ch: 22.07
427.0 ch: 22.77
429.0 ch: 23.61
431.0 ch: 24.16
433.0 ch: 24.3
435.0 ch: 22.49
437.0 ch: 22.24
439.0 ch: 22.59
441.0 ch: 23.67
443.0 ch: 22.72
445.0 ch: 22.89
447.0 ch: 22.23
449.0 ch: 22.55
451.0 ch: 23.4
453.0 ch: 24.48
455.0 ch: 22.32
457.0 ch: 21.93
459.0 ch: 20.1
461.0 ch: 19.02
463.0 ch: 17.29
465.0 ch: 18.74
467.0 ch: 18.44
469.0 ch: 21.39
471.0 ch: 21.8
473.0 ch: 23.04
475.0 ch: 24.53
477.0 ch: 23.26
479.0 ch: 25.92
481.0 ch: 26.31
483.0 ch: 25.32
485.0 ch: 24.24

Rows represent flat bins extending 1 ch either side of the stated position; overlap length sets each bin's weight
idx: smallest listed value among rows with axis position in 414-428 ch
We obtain 21.92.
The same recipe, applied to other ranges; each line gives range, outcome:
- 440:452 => 22.23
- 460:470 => 17.29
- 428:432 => 23.61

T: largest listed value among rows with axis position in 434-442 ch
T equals 23.67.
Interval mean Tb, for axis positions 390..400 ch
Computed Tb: 25.2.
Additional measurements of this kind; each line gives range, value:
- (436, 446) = 22.8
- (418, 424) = 22.6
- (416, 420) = 24.1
